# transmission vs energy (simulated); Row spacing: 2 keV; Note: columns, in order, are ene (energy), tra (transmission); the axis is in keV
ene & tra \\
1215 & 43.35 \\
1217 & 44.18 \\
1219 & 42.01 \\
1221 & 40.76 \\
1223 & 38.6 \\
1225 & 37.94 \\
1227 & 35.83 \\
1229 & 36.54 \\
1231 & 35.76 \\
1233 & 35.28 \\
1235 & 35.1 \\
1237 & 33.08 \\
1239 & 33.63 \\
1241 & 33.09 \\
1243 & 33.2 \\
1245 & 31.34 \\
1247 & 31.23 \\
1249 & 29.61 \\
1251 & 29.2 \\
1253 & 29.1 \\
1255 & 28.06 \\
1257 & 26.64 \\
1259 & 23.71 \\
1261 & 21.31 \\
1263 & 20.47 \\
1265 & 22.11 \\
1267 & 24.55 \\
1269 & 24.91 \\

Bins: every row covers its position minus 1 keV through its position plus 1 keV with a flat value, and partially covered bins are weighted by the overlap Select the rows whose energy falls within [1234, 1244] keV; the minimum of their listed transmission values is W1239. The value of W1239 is 33.08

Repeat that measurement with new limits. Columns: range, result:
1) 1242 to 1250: 29.61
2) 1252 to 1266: 20.47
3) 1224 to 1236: 35.1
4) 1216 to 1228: 35.83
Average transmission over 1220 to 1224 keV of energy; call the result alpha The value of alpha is 39.7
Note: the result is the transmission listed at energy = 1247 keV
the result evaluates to 31.23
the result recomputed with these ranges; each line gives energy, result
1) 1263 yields 20.47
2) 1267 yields 24.55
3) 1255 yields 28.06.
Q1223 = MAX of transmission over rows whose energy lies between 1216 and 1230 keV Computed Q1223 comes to 44.18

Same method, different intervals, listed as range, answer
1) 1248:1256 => 29.61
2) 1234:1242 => 35.1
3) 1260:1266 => 22.11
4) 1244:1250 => 31.34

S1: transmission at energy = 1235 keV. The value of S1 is 35.1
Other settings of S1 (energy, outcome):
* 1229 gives 36.54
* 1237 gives 33.08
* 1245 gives 31.34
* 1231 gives 35.76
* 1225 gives 37.94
